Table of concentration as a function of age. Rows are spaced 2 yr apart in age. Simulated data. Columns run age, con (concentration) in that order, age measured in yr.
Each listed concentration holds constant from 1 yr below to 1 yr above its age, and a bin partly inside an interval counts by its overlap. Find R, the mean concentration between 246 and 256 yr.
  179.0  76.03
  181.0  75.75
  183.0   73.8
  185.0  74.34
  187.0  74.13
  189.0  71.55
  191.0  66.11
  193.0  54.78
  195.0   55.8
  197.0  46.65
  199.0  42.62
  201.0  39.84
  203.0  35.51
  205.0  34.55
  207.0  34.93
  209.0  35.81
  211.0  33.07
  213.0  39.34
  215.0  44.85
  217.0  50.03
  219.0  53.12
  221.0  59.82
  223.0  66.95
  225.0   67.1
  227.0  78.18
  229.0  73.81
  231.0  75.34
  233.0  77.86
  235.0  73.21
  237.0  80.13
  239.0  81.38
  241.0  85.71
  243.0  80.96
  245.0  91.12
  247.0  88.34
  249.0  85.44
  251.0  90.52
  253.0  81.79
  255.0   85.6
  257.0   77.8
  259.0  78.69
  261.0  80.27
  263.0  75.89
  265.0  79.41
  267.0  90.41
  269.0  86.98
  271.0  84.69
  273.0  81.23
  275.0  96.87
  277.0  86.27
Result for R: 86.3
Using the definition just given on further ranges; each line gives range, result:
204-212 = 34.6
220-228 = 68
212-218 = 44.7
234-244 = 80.3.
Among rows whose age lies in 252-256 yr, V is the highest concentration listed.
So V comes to 85.6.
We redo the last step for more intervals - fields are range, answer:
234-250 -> 91.12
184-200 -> 74.34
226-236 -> 78.18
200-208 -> 39.84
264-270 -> 90.41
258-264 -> 80.27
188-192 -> 71.55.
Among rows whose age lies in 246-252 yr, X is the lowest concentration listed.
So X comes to 85.44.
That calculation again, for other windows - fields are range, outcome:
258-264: 75.89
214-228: 44.85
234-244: 73.21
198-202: 39.84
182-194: 54.78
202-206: 34.55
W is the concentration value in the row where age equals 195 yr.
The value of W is 55.8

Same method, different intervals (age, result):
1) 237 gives 80.13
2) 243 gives 80.96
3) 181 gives 75.75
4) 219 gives 53.12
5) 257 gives 77.8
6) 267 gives 90.41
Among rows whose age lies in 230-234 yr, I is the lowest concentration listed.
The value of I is 75.34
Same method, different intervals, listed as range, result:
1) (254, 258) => 77.8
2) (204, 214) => 33.07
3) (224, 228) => 67.1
